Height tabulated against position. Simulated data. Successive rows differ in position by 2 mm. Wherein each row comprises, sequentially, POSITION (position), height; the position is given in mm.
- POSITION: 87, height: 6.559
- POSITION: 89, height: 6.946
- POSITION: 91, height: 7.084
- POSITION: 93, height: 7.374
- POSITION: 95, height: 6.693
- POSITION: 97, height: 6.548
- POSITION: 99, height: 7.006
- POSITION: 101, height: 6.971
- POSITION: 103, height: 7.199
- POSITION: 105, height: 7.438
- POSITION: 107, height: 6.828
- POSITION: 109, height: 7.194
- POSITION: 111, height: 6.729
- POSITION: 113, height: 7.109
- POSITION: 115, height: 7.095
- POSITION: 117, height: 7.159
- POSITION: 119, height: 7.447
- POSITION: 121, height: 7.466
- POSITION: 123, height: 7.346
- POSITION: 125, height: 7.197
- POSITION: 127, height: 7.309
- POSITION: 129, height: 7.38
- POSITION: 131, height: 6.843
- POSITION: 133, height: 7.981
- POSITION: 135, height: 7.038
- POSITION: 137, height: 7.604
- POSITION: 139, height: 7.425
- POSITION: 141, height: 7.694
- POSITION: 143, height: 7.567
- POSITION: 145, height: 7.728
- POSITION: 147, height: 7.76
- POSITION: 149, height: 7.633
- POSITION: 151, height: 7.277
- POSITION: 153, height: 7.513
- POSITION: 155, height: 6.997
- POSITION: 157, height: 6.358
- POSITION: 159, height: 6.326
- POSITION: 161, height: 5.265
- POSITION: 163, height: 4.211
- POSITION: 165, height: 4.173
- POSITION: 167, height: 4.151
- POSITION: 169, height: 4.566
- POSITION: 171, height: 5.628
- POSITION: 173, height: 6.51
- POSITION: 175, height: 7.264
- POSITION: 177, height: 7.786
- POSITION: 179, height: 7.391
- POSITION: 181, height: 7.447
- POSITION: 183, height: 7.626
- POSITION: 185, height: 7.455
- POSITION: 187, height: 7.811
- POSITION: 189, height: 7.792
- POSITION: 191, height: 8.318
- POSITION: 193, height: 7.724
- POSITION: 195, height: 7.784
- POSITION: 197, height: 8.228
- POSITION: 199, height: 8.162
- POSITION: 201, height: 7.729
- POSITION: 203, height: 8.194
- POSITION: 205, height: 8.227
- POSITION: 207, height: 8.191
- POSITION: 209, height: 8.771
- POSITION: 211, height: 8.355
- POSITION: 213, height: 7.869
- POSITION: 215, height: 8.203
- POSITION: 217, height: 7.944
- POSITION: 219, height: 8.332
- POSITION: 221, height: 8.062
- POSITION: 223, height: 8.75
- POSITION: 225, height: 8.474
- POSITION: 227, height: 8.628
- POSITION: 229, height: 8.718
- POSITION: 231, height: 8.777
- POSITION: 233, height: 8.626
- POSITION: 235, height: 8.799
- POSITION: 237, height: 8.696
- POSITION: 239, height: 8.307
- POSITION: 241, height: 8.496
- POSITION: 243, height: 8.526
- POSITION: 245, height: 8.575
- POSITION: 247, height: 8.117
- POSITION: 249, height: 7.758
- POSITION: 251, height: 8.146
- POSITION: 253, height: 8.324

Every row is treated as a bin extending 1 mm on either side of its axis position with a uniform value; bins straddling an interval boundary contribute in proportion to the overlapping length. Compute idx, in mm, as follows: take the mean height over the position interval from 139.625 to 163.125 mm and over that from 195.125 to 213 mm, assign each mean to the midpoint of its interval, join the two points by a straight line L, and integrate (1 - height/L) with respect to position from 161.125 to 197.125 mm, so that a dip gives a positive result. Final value 4.5 mm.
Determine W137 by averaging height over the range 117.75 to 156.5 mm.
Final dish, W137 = 7.42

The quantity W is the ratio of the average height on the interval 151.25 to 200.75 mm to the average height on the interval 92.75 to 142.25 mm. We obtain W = 0.9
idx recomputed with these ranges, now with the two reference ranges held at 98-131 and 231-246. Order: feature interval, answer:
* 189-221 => 0.32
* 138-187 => 6.55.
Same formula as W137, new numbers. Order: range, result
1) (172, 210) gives 7.81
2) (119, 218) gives 7.25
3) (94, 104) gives 6.88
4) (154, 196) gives 6.6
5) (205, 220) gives 8.24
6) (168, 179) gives 6.45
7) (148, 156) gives 7.35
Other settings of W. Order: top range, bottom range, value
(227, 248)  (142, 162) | 1.22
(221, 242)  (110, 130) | 1.19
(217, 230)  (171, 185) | 1.17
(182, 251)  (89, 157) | 1.14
